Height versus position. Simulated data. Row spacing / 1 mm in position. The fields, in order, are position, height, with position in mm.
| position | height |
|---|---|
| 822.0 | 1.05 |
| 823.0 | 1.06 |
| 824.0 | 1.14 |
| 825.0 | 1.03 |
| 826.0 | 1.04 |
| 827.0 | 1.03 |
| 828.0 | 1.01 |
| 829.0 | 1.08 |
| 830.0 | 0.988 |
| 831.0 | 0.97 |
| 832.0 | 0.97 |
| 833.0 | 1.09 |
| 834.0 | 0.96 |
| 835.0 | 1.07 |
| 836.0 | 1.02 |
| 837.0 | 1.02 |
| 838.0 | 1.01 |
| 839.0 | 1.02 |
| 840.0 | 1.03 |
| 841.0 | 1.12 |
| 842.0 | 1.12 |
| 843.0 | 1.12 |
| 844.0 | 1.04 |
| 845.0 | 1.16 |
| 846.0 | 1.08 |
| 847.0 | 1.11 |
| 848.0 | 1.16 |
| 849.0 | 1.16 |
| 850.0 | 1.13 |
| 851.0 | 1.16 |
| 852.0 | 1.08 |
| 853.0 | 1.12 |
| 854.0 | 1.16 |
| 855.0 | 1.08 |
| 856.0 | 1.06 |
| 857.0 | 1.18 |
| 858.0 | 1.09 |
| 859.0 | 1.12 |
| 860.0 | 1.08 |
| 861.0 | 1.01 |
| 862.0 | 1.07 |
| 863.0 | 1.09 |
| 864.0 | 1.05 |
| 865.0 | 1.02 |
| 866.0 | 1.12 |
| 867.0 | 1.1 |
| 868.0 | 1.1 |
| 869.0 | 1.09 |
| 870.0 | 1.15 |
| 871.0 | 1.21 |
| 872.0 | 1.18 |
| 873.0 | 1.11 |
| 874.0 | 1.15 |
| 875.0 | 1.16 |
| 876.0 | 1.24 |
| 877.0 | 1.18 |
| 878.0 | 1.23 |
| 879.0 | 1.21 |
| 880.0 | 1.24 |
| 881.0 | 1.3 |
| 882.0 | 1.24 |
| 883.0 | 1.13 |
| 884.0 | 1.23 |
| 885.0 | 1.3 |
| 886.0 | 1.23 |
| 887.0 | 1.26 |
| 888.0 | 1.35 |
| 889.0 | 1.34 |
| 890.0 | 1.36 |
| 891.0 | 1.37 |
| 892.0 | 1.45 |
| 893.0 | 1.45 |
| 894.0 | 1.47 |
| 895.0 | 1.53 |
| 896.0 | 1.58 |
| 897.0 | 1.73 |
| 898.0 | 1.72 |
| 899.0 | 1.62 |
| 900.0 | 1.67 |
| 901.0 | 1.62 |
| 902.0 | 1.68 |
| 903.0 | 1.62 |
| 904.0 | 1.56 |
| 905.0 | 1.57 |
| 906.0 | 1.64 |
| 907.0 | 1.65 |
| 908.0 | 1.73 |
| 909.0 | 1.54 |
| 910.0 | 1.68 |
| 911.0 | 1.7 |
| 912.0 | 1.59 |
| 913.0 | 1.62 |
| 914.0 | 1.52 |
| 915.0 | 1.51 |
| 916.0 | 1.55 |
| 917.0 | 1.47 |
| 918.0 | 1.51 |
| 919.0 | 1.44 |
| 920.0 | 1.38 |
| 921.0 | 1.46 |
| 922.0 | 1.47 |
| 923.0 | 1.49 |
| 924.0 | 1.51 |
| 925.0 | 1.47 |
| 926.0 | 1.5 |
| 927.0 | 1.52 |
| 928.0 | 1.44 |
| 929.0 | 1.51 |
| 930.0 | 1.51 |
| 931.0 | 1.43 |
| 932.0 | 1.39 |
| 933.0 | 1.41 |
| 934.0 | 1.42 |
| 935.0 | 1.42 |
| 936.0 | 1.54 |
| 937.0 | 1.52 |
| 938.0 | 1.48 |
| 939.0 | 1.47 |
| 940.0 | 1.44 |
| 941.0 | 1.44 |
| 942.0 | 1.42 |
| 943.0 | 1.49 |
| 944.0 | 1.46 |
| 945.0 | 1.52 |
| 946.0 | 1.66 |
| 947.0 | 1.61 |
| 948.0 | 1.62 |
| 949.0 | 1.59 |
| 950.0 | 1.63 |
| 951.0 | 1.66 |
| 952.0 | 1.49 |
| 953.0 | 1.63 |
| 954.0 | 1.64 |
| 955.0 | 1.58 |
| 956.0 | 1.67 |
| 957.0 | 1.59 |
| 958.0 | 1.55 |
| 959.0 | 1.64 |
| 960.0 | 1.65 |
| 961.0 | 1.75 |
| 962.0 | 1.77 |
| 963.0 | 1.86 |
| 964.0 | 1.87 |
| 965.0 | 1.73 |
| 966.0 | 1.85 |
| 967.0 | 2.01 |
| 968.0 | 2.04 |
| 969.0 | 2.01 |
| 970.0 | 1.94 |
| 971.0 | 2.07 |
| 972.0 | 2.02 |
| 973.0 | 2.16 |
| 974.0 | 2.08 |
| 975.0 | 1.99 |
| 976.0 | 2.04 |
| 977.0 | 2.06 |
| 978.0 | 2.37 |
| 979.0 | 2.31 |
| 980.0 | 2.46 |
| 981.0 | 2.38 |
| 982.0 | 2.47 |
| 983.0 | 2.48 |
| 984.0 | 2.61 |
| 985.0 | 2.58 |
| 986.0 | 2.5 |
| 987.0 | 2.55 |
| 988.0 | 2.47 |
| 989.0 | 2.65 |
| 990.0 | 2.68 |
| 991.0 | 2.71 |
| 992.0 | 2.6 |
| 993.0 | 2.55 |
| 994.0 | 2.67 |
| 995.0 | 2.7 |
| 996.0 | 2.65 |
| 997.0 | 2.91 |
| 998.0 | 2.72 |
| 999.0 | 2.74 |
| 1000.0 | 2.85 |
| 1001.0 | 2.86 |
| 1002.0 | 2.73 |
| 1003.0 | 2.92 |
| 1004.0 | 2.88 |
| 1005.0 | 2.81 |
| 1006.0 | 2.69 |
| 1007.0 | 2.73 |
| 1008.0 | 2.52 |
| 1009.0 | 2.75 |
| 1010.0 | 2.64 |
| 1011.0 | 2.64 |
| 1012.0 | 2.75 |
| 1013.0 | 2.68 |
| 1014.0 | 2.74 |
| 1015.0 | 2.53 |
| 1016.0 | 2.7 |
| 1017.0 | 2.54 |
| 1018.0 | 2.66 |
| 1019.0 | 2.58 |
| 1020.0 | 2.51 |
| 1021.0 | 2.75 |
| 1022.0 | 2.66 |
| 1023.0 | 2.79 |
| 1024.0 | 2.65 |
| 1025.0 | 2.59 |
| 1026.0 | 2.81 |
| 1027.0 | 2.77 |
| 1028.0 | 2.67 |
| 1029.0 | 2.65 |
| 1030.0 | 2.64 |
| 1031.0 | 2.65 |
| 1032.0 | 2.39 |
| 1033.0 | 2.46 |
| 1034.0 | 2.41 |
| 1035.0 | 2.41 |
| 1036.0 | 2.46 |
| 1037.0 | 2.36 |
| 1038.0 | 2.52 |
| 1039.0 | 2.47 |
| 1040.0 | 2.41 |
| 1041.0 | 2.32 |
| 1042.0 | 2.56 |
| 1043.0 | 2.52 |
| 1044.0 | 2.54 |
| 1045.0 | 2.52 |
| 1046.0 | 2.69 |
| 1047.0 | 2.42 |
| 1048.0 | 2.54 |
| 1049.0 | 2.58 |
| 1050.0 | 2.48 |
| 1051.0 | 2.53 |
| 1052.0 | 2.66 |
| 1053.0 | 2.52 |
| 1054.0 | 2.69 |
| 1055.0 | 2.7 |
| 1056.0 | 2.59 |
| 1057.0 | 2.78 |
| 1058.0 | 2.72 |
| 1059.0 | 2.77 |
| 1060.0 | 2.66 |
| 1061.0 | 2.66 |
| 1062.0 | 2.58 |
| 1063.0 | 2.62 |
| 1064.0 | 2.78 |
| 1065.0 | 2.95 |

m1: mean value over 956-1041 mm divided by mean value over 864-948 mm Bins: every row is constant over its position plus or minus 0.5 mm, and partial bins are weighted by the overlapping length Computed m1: 1.7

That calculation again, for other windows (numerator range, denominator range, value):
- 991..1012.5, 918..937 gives 1.86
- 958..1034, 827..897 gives 2.11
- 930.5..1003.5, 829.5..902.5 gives 1.68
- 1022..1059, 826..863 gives 2.40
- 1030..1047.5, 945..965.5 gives 1.50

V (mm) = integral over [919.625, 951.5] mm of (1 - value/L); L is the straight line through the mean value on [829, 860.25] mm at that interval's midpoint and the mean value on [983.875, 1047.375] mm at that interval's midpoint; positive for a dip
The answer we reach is 6.8 mm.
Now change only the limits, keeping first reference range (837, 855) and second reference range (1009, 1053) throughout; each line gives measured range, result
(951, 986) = 1.8 mm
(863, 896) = 3.2 mm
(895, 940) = 3.3 mm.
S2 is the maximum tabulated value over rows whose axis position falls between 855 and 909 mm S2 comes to 1.73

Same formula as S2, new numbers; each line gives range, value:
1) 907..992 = 2.71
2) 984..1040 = 2.92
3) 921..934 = 1.52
